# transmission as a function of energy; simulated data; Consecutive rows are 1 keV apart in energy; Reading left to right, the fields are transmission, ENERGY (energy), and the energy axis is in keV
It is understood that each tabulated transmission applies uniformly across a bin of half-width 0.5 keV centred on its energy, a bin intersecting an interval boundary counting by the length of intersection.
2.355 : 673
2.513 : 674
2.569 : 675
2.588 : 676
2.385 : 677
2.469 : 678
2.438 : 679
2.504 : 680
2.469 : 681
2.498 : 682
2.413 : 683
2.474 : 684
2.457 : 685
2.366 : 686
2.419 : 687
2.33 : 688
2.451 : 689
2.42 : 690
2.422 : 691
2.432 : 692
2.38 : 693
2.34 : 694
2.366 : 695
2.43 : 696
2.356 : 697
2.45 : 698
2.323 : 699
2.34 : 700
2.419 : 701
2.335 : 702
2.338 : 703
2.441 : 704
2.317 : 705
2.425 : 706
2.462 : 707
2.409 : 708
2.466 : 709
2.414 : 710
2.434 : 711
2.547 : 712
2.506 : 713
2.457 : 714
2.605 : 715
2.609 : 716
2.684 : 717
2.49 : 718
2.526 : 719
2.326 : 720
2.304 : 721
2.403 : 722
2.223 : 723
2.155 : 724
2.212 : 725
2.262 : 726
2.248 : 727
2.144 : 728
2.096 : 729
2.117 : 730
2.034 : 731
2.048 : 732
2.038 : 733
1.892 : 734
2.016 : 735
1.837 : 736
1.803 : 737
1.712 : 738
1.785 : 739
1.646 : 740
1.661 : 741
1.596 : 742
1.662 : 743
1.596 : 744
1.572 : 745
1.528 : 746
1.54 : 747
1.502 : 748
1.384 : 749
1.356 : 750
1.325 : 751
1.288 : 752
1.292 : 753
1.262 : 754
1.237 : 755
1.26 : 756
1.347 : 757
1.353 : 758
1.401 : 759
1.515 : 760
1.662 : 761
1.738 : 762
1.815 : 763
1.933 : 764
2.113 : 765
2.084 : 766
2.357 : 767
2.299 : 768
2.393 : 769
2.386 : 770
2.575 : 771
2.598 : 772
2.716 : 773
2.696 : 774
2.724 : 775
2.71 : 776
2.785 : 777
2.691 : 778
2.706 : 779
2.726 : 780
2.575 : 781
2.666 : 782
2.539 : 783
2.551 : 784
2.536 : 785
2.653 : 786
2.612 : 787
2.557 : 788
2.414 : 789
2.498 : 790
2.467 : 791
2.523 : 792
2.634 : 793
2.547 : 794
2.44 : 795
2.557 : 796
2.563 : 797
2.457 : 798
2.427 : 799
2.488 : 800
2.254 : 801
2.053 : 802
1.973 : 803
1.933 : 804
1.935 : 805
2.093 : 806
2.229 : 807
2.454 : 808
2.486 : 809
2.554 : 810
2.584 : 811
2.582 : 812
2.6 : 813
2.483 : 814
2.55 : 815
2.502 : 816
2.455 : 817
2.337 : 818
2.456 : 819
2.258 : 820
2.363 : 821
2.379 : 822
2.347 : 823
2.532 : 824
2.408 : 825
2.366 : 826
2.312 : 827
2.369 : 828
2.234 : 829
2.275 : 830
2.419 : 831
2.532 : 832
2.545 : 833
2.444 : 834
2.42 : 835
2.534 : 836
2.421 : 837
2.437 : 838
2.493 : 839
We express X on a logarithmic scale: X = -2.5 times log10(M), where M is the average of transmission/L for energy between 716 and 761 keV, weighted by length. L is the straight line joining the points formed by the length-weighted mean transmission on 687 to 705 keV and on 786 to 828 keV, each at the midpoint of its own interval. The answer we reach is 0.30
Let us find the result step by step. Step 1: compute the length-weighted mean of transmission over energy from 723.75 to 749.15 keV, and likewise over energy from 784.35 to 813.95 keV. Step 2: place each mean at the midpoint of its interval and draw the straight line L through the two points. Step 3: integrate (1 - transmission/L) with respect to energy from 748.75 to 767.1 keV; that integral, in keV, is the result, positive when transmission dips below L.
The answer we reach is 4.5 keV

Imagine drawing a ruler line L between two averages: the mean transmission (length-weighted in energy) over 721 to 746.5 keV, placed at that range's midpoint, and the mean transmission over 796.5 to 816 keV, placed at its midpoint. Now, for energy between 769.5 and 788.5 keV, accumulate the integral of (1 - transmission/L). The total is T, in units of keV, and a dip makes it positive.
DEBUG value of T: -3.74 keV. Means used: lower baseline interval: 1.94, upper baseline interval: 2.36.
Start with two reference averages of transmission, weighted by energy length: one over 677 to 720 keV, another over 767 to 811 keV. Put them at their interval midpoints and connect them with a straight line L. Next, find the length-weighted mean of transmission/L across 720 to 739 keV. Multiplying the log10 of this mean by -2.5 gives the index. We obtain 0.18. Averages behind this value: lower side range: 2.44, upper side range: 2.48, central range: 2.08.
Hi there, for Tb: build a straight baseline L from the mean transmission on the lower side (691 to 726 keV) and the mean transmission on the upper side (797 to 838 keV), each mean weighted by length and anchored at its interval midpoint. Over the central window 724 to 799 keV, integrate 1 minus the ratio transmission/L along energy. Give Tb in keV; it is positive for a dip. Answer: 9.7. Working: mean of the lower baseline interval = 2.41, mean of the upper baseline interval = 2.38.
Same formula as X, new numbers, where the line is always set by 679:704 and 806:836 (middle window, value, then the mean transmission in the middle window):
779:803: -0.04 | 2.5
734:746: 0.37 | 1.72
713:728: 0.01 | 2.39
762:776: 0.03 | 2.35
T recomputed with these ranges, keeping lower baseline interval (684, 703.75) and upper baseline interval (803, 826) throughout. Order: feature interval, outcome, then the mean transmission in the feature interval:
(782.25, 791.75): -0.6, 2.54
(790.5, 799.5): -0.5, 2.51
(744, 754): 4.0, 1.42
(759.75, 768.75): 1.6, 1.97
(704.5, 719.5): -0.6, 2.49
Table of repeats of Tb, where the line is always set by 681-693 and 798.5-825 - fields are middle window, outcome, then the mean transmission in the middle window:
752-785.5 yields 3.30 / 2.15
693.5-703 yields 0.19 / 2.37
